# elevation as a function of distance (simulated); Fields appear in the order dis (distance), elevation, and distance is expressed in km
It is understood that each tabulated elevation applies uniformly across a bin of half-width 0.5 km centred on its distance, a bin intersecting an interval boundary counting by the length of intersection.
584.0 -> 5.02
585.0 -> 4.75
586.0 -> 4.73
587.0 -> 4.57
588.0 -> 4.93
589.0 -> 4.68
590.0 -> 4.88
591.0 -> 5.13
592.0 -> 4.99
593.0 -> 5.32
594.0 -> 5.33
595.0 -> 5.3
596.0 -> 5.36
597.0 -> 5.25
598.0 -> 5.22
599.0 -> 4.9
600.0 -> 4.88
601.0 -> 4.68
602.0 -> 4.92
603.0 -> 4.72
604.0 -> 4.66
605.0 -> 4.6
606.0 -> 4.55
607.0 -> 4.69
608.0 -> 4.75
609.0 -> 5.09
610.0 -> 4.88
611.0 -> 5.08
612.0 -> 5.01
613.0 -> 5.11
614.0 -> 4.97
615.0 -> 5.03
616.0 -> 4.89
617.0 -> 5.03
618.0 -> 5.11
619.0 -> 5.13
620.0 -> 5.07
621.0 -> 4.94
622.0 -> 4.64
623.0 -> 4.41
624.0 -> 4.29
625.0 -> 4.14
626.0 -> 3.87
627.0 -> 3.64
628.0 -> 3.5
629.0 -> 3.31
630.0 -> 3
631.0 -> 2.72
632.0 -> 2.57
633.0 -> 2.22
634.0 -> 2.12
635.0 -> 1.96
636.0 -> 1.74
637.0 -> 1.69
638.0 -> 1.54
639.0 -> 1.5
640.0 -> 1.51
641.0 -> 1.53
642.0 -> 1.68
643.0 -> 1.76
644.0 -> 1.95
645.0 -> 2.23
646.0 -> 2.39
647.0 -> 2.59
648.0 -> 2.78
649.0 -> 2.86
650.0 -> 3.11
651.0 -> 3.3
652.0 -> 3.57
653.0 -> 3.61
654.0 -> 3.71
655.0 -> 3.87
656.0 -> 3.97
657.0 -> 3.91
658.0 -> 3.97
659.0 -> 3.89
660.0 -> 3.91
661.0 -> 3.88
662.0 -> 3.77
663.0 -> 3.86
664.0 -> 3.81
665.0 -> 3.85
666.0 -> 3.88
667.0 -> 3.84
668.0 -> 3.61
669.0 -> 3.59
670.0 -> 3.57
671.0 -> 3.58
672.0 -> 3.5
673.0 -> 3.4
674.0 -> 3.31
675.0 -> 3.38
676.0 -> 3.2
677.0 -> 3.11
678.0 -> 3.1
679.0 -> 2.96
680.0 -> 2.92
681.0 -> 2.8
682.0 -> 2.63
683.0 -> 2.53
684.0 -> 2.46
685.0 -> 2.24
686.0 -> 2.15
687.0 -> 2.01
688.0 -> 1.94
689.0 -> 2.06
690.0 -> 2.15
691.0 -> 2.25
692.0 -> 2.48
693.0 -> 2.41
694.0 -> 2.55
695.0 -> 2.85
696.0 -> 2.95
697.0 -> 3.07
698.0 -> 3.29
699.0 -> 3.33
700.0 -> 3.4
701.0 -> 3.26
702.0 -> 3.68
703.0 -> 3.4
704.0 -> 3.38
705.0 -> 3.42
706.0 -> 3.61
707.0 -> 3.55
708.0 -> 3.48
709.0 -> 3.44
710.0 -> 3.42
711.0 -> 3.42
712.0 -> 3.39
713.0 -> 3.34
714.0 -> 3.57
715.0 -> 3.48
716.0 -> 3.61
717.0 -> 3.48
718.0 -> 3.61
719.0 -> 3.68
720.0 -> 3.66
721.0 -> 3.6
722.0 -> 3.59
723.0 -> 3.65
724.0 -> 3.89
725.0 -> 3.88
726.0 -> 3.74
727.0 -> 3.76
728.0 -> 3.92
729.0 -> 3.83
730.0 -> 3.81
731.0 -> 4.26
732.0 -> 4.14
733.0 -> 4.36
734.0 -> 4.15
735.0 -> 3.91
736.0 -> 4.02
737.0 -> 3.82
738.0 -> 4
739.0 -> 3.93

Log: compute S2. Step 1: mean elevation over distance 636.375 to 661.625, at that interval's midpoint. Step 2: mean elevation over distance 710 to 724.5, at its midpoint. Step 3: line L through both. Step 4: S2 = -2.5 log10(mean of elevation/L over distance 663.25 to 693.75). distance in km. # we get 0.06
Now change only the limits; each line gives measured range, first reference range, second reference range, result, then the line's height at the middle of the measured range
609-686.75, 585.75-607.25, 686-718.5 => 0.192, 4.03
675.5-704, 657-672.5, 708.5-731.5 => 0.320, 3.72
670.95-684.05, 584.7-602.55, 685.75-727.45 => 0.198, 3.67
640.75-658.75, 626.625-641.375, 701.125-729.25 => -0.156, 2.55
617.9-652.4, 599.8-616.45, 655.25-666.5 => 0.430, 4.36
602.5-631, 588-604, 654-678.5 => 0.020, 4.62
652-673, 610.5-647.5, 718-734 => -0.073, 3.52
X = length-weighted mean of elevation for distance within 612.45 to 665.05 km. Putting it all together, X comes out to 3.38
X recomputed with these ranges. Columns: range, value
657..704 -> 3.14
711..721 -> 3.53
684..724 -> 3.13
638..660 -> 2.84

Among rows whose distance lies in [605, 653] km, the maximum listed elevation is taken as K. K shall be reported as 5.13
